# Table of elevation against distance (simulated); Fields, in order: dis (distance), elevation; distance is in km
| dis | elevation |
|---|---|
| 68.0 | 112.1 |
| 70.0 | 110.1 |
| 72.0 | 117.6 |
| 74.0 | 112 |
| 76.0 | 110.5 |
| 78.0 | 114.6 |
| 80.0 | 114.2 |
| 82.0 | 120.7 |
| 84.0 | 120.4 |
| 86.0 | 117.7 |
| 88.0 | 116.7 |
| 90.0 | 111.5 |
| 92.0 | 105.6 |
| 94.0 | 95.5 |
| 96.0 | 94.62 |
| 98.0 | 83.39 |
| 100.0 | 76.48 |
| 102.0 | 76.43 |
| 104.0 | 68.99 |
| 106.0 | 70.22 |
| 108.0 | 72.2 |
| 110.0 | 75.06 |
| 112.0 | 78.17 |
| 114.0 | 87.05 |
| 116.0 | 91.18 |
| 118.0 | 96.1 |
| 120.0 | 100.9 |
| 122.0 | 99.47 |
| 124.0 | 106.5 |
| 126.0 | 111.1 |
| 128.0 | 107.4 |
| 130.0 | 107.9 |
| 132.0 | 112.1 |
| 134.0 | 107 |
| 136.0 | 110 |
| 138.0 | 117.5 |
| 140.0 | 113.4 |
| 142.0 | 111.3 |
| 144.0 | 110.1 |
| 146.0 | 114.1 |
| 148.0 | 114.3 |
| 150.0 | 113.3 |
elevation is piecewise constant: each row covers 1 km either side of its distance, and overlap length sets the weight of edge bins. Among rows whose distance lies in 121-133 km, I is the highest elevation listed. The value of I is 112.1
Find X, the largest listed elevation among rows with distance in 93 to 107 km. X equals 95.5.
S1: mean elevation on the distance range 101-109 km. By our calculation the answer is 72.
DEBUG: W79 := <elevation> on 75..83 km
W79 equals 115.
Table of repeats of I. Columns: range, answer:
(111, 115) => 87.05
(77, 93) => 120.7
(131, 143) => 117.5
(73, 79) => 114.6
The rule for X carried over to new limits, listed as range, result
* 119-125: 106.5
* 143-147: 114.1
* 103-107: 70.22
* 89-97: 111.5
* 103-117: 91.18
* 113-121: 100.9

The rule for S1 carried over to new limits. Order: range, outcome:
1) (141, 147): 112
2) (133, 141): 112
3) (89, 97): 102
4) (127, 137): 109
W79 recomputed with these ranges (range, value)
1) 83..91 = 117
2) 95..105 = 80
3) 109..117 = 82.9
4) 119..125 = 102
